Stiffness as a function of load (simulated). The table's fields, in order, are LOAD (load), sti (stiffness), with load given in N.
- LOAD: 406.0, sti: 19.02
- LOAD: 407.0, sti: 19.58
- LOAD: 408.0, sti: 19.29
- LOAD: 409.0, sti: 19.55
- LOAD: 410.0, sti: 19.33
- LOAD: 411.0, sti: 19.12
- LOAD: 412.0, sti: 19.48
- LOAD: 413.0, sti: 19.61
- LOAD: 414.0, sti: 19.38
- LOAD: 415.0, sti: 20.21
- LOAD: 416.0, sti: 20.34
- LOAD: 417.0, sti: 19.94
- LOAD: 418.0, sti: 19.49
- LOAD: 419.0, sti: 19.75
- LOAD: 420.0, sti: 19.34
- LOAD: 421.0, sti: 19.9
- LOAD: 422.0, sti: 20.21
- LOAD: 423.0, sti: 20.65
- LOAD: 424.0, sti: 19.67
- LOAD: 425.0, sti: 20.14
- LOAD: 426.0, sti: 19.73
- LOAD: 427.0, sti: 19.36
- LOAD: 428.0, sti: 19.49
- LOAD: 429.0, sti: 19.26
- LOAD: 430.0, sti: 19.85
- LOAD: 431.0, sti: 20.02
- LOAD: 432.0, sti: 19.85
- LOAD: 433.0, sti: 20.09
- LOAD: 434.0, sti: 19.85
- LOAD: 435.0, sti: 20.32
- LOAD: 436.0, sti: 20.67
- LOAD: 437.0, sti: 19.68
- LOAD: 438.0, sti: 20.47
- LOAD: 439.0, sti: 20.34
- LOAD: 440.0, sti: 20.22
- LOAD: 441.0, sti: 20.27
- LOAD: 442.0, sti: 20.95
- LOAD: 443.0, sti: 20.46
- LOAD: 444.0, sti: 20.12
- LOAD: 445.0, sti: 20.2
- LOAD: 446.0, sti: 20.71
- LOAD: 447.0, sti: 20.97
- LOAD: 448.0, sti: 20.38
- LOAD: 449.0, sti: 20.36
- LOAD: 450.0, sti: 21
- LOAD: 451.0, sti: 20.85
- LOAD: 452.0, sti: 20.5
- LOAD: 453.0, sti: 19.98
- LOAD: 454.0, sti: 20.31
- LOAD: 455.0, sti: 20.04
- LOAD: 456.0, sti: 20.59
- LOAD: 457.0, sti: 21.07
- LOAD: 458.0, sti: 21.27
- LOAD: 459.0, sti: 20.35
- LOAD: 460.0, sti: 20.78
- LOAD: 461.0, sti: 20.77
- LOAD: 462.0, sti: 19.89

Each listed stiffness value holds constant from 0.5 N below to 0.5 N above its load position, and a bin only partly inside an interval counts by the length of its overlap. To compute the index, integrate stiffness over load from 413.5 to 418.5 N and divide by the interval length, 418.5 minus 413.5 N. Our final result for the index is 19.9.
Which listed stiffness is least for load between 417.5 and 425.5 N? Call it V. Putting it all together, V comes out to 19.34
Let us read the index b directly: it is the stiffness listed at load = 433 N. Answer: 20.09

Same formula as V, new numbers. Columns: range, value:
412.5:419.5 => 19.38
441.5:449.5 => 20.12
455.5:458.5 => 20.59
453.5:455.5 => 20.04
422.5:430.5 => 19.26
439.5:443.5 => 20.22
